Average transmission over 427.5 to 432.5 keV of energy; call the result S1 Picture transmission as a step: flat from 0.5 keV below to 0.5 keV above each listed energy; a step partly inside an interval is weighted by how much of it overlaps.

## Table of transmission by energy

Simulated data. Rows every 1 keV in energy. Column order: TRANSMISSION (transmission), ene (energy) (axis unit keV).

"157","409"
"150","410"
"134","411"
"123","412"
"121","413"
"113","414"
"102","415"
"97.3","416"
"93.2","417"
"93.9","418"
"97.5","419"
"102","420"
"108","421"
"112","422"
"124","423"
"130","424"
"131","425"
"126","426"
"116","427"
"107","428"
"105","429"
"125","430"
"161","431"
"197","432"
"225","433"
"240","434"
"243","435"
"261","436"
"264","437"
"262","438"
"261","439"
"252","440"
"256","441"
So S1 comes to 139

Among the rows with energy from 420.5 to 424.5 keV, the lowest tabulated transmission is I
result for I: 108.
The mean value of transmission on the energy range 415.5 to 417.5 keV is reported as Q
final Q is 95.2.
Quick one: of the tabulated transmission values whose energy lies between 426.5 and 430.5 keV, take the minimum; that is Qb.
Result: 105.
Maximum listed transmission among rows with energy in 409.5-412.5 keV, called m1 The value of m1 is 150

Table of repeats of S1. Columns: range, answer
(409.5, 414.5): 128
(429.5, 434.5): 190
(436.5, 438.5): 263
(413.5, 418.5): 99.9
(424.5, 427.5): 124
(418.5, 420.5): 99.8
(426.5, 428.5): 112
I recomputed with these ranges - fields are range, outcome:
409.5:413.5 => 121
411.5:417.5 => 93.2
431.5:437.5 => 197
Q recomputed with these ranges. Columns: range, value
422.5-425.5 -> 128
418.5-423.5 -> 109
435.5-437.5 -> 262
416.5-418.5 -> 93.6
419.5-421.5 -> 105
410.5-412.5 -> 128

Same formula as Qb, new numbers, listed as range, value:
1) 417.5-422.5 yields 93.9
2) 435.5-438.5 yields 261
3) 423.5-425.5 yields 130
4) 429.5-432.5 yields 125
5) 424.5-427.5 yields 116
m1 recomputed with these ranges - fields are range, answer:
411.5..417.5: 123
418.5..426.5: 131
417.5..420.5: 102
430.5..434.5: 240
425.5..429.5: 126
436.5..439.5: 264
